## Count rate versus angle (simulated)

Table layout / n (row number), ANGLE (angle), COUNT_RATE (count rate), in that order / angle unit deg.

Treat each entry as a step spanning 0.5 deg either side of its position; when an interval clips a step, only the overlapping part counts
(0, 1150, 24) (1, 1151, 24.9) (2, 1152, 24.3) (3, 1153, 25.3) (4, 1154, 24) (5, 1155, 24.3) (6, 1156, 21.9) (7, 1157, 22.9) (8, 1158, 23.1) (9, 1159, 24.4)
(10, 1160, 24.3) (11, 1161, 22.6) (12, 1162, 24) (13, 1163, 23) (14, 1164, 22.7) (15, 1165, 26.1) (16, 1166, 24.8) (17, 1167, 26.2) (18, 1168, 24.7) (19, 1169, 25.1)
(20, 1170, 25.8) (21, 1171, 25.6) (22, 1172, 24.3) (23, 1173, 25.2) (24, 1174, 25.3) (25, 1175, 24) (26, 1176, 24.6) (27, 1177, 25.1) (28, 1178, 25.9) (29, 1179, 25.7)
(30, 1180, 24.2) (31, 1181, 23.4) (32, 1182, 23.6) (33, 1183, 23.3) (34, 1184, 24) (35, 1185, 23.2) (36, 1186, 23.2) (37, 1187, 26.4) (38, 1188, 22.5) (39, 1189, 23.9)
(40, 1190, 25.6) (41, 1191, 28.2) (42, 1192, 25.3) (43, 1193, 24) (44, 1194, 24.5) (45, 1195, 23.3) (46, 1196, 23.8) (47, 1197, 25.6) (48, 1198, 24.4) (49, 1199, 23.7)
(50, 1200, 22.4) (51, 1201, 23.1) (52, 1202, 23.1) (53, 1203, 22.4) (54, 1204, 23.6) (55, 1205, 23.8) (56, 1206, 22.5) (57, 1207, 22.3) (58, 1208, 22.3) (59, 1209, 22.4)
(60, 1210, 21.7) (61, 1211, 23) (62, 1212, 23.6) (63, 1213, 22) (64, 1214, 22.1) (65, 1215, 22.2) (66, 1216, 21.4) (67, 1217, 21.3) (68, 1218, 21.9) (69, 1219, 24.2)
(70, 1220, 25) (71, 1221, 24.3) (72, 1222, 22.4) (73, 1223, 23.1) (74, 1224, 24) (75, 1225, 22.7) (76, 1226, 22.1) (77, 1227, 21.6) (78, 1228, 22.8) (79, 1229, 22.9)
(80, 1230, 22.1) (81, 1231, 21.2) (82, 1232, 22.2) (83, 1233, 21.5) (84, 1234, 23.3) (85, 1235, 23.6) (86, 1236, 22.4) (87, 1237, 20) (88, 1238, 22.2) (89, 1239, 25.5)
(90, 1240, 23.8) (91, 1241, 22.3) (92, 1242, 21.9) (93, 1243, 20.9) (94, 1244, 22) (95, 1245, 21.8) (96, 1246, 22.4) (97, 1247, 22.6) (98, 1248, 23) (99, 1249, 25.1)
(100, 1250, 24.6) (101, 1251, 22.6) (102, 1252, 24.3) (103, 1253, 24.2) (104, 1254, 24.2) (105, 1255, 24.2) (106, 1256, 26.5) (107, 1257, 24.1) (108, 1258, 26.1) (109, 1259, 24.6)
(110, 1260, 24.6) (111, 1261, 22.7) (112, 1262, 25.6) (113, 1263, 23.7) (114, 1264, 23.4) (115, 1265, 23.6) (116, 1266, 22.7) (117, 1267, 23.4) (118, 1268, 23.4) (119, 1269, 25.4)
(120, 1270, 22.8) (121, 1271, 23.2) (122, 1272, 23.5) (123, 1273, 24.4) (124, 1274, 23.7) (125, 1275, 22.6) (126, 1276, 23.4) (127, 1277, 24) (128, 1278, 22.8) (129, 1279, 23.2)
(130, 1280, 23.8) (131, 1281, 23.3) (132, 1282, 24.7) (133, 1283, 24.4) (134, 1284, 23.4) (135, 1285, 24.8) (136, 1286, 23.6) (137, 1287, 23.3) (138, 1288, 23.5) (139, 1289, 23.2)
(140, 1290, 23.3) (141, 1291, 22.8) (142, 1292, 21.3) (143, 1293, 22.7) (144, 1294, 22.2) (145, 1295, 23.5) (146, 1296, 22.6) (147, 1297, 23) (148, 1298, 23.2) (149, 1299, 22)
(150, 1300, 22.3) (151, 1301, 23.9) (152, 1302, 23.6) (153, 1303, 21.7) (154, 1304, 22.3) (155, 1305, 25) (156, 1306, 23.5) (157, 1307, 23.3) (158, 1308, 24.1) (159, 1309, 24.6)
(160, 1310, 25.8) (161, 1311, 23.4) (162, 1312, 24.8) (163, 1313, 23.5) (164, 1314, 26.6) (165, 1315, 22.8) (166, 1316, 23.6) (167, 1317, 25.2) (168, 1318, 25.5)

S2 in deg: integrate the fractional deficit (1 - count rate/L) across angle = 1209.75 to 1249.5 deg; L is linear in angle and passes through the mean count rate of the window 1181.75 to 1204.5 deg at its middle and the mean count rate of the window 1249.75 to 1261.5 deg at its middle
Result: 2.7 deg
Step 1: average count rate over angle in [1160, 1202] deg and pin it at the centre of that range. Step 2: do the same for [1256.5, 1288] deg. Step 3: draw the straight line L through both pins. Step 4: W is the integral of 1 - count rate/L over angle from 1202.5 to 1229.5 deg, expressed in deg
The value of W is 1.6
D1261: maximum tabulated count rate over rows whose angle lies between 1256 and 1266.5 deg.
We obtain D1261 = 26.5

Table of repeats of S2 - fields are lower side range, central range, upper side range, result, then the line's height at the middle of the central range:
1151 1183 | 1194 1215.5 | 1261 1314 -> 1.0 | 24.1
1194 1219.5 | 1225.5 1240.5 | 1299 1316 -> 0.4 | 23.1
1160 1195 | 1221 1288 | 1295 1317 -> 1.8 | 24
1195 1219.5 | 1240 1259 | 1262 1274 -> -0.1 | 23.4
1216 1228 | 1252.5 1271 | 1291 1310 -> -0.9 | 23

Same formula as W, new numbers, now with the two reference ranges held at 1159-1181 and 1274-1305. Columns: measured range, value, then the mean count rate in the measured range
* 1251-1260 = -0.39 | 24.6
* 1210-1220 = 0.67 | 22.5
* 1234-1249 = 0.77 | 22.6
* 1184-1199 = -0.06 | 24.5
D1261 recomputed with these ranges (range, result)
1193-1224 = 25.6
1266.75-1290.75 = 25.4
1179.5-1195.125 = 28.2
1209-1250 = 25.5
